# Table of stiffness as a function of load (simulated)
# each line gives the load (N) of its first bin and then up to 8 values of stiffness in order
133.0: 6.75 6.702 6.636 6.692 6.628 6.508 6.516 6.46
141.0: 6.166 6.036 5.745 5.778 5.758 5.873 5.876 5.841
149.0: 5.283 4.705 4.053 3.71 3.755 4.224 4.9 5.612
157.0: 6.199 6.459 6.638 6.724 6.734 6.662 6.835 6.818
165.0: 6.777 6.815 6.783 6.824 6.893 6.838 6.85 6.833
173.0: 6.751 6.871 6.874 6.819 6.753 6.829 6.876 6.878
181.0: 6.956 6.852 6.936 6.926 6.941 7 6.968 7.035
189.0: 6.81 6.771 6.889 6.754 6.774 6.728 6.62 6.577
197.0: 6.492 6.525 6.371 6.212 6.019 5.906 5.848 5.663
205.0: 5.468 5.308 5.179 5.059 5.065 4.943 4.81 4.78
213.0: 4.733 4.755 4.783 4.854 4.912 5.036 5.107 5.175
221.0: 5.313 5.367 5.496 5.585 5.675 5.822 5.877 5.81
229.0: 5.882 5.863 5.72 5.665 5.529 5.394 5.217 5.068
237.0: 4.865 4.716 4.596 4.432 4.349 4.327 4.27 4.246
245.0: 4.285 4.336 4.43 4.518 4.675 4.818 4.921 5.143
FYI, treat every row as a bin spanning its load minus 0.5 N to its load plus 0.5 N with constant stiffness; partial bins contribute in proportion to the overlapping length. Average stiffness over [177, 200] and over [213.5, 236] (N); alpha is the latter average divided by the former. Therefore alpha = 0.8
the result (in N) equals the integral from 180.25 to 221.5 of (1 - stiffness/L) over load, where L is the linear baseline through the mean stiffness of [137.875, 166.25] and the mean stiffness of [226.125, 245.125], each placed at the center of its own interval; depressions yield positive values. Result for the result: -4.2 N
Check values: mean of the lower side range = 5.83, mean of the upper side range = 5.09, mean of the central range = 5.95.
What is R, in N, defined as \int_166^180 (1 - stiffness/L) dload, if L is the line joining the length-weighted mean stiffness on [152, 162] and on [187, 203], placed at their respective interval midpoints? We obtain -1.9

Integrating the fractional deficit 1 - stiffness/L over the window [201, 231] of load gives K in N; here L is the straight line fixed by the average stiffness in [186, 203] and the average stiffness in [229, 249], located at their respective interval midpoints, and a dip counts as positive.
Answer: 2.0 N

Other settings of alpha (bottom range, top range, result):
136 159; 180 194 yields 1.23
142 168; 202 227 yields 0.90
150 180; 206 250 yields 0.81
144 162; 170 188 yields 1.26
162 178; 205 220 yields 0.73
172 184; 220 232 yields 0.82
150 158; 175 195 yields 1.44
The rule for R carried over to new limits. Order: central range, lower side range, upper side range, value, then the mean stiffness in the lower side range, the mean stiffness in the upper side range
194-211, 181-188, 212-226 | 0.56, 6.95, 5.15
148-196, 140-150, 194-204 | -2.91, 5.79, 6.28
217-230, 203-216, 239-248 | -1.99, 5.07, 4.36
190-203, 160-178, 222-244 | -0.73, 6.81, 5.23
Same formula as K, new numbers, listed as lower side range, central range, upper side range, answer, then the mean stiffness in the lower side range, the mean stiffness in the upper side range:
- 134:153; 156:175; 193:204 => -2.3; 5.76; 6.32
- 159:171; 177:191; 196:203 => -0.9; 6.79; 6.25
